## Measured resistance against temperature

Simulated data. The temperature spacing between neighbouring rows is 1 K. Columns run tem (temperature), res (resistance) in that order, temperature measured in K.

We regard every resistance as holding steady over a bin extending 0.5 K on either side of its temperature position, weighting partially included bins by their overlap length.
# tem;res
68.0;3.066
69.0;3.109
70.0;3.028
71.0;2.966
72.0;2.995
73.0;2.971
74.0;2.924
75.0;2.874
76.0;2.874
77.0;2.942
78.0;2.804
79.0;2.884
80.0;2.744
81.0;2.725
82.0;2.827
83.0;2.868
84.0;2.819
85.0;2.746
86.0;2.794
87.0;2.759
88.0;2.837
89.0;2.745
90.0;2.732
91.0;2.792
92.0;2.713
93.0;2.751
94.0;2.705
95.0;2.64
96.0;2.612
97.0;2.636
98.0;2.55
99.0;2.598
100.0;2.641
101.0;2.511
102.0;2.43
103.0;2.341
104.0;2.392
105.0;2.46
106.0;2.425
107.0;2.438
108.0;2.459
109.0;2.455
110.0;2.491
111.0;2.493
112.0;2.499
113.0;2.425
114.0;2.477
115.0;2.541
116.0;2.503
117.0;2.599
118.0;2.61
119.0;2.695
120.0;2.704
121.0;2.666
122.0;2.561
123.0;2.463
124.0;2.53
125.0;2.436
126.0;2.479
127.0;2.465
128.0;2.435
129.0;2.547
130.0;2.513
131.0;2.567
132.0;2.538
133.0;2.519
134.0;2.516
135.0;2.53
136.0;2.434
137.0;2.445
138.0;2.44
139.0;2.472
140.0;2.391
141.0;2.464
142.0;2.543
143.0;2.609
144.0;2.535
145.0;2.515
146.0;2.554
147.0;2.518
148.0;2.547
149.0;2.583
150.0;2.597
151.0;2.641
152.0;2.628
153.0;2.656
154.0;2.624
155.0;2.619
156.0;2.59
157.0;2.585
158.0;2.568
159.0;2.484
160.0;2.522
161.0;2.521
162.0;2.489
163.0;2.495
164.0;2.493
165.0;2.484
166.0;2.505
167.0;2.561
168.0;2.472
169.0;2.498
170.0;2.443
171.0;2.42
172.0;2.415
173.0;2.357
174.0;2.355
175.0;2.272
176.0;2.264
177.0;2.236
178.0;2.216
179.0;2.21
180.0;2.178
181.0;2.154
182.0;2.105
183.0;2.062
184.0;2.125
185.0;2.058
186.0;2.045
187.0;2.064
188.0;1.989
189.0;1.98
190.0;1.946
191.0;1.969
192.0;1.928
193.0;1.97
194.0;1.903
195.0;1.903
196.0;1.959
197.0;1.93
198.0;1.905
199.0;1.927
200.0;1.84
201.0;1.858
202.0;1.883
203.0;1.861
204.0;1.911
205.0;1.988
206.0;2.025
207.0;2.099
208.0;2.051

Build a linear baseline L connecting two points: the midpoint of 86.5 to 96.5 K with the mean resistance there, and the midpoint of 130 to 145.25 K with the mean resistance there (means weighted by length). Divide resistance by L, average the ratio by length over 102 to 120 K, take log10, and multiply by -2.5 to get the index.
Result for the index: 0.06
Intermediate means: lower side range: 2.73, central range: 2.49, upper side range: 2.5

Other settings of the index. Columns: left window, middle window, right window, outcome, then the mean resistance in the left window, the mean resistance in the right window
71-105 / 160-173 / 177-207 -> -0.14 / 2.73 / 2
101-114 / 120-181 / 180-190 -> -0.12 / 2.45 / 2.06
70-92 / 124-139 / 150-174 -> 0.06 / 2.84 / 2.52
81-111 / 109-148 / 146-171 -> 0.03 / 2.63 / 2.54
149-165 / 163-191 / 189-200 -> -0.01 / 2.57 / 1.93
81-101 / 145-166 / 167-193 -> -0.10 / 2.72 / 2.19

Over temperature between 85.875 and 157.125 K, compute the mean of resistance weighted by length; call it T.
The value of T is 2.56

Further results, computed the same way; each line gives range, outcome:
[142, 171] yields 2.55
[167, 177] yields 2.39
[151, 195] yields 2.31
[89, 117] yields 2.55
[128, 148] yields 2.51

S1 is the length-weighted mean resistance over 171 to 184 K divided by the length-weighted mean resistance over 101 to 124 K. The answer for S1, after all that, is 0.89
